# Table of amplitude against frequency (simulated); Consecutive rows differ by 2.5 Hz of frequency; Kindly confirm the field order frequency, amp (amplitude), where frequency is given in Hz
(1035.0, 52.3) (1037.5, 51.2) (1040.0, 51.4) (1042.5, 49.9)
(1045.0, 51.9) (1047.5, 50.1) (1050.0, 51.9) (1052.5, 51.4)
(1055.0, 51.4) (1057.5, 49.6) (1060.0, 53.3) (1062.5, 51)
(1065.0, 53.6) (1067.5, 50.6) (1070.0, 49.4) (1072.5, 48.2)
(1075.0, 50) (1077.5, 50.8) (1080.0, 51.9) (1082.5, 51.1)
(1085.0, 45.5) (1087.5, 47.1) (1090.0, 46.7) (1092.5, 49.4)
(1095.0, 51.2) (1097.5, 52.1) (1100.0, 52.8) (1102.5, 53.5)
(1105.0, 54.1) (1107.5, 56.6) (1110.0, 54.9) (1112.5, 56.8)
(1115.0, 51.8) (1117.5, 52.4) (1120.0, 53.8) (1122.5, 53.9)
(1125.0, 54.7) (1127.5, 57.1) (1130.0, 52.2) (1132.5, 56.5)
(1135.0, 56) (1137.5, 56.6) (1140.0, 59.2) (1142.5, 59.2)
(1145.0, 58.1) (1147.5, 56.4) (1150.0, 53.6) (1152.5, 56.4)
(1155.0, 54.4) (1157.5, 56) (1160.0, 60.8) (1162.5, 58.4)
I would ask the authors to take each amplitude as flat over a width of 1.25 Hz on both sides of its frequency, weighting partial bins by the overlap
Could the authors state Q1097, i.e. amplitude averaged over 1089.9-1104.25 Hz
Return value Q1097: 51.4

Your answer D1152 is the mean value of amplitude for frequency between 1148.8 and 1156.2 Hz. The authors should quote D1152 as 54.8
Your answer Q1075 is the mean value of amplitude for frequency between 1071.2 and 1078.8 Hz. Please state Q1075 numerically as 49.7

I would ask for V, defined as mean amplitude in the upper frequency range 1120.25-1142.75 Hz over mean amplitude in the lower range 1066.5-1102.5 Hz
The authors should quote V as 1.1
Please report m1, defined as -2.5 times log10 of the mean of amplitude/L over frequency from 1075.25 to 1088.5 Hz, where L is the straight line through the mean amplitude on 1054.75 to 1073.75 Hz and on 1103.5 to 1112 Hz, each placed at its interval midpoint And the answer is 0.07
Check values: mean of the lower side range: 50.9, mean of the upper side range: 55.3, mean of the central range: 49.4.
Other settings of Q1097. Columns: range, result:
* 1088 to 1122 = 52.7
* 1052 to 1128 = 51.8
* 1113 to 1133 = 54.1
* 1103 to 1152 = 55.5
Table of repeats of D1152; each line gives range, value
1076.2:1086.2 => 49.8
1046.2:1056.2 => 51.2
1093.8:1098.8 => 51.7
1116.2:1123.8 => 53.4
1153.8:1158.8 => 55.3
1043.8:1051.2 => 51.3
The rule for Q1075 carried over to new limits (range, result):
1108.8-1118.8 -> 54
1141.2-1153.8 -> 56.7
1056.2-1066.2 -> 51.9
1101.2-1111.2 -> 54.8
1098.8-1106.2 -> 53.5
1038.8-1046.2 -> 51.1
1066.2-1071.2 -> 50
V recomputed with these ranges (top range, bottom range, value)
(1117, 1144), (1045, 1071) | 1.09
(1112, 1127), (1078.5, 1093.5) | 1.11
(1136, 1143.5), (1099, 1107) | 1.08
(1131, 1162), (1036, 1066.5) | 1.11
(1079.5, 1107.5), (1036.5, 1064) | 0.99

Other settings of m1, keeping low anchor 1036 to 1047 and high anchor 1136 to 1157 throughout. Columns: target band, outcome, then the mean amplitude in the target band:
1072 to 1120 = 0.051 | 51.5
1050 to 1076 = 0.027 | 50.9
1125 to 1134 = 0.011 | 55.2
